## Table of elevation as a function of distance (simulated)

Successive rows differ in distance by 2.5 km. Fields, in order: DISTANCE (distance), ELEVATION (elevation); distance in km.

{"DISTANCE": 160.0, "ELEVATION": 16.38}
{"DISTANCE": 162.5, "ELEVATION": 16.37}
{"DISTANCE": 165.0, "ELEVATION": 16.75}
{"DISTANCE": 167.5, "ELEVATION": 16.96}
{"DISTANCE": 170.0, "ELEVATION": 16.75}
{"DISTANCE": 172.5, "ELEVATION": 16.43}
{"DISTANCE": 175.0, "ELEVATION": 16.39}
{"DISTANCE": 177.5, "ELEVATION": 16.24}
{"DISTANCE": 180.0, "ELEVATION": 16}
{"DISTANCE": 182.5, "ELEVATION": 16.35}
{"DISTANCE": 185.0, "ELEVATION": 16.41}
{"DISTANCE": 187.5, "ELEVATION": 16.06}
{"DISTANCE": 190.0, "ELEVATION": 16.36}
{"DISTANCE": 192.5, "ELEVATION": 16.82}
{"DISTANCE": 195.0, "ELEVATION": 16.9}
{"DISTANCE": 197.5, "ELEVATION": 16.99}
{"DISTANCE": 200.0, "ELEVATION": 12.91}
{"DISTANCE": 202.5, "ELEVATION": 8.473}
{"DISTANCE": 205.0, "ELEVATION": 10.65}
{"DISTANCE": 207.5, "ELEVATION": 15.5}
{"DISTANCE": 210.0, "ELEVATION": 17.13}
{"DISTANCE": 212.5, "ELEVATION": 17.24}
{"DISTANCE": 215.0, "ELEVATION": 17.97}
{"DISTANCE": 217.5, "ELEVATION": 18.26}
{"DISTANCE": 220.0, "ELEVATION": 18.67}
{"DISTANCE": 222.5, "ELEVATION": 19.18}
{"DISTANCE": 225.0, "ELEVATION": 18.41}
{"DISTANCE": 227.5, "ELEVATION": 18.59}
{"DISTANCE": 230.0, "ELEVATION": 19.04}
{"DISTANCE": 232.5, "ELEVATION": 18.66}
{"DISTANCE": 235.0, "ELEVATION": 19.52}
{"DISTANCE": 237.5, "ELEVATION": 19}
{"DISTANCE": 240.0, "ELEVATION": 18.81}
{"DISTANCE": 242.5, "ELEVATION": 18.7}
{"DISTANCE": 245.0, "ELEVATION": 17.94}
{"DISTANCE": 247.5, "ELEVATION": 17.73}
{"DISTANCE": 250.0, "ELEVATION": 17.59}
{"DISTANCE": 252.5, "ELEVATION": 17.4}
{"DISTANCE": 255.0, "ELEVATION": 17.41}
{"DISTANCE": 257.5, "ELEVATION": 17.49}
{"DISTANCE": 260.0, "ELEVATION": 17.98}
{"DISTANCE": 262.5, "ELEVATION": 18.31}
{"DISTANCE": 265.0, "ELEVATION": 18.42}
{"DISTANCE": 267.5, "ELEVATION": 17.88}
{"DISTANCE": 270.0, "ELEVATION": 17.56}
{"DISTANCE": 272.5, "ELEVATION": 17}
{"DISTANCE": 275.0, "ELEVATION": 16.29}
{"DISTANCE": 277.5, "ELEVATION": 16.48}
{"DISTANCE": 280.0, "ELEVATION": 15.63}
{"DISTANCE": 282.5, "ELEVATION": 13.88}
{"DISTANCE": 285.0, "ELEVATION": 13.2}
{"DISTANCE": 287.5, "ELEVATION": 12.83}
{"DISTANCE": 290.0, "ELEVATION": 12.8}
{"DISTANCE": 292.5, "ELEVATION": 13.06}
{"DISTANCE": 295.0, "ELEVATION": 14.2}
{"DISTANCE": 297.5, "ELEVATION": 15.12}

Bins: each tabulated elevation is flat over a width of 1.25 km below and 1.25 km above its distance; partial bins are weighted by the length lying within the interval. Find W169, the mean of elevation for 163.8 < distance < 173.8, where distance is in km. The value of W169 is 16.7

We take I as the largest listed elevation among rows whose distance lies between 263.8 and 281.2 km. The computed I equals 18.42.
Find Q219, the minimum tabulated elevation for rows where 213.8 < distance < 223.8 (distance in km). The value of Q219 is 17.97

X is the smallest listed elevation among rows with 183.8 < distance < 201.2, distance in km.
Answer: 12.91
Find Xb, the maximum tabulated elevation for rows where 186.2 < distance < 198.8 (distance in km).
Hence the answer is 16.99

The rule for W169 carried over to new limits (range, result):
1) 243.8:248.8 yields 17.8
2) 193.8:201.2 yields 15.6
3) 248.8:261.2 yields 17.6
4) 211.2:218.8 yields 17.8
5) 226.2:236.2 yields 18.9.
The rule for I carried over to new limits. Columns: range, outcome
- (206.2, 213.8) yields 17.24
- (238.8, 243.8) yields 18.81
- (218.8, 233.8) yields 19.18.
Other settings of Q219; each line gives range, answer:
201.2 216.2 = 8.473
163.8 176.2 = 16.39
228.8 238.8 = 18.66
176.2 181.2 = 16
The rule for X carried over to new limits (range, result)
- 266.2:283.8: 13.88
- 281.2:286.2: 13.2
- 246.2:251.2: 17.59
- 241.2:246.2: 17.94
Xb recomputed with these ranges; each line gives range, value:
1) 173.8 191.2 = 16.41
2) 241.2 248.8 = 18.7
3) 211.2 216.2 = 17.97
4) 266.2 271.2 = 17.88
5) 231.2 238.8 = 19.52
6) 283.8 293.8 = 13.2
